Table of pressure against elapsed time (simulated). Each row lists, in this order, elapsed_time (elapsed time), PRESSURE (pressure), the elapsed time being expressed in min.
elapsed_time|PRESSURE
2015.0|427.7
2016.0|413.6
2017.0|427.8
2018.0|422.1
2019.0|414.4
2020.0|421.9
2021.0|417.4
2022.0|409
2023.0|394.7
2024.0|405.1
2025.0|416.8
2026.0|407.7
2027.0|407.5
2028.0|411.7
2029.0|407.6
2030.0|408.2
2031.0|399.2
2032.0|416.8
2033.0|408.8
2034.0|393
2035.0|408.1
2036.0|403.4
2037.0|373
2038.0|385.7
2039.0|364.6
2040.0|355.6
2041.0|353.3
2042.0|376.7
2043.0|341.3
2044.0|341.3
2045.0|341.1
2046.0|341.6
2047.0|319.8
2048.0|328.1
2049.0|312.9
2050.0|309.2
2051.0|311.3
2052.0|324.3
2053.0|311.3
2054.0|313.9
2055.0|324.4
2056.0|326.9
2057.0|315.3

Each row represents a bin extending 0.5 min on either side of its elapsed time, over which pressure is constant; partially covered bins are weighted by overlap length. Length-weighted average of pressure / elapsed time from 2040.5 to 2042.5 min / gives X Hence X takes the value 365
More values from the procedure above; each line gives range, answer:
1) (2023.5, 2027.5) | 409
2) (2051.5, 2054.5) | 316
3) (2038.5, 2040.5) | 360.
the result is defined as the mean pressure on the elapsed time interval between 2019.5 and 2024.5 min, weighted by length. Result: 410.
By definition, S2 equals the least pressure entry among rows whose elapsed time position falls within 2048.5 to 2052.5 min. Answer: 309.2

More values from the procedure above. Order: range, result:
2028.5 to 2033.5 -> 399.2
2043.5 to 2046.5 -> 341.1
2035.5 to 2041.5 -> 353.3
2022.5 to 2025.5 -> 394.7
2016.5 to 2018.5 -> 422.1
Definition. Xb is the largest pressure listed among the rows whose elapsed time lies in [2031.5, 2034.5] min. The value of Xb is 416.8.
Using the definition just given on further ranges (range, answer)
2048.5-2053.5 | 324.3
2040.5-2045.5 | 376.7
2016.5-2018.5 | 427.8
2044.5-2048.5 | 341.6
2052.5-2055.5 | 324.4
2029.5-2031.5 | 408.2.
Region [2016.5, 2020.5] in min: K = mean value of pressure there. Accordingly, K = 422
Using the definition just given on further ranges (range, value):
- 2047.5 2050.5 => 317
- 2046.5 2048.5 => 324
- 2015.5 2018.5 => 421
